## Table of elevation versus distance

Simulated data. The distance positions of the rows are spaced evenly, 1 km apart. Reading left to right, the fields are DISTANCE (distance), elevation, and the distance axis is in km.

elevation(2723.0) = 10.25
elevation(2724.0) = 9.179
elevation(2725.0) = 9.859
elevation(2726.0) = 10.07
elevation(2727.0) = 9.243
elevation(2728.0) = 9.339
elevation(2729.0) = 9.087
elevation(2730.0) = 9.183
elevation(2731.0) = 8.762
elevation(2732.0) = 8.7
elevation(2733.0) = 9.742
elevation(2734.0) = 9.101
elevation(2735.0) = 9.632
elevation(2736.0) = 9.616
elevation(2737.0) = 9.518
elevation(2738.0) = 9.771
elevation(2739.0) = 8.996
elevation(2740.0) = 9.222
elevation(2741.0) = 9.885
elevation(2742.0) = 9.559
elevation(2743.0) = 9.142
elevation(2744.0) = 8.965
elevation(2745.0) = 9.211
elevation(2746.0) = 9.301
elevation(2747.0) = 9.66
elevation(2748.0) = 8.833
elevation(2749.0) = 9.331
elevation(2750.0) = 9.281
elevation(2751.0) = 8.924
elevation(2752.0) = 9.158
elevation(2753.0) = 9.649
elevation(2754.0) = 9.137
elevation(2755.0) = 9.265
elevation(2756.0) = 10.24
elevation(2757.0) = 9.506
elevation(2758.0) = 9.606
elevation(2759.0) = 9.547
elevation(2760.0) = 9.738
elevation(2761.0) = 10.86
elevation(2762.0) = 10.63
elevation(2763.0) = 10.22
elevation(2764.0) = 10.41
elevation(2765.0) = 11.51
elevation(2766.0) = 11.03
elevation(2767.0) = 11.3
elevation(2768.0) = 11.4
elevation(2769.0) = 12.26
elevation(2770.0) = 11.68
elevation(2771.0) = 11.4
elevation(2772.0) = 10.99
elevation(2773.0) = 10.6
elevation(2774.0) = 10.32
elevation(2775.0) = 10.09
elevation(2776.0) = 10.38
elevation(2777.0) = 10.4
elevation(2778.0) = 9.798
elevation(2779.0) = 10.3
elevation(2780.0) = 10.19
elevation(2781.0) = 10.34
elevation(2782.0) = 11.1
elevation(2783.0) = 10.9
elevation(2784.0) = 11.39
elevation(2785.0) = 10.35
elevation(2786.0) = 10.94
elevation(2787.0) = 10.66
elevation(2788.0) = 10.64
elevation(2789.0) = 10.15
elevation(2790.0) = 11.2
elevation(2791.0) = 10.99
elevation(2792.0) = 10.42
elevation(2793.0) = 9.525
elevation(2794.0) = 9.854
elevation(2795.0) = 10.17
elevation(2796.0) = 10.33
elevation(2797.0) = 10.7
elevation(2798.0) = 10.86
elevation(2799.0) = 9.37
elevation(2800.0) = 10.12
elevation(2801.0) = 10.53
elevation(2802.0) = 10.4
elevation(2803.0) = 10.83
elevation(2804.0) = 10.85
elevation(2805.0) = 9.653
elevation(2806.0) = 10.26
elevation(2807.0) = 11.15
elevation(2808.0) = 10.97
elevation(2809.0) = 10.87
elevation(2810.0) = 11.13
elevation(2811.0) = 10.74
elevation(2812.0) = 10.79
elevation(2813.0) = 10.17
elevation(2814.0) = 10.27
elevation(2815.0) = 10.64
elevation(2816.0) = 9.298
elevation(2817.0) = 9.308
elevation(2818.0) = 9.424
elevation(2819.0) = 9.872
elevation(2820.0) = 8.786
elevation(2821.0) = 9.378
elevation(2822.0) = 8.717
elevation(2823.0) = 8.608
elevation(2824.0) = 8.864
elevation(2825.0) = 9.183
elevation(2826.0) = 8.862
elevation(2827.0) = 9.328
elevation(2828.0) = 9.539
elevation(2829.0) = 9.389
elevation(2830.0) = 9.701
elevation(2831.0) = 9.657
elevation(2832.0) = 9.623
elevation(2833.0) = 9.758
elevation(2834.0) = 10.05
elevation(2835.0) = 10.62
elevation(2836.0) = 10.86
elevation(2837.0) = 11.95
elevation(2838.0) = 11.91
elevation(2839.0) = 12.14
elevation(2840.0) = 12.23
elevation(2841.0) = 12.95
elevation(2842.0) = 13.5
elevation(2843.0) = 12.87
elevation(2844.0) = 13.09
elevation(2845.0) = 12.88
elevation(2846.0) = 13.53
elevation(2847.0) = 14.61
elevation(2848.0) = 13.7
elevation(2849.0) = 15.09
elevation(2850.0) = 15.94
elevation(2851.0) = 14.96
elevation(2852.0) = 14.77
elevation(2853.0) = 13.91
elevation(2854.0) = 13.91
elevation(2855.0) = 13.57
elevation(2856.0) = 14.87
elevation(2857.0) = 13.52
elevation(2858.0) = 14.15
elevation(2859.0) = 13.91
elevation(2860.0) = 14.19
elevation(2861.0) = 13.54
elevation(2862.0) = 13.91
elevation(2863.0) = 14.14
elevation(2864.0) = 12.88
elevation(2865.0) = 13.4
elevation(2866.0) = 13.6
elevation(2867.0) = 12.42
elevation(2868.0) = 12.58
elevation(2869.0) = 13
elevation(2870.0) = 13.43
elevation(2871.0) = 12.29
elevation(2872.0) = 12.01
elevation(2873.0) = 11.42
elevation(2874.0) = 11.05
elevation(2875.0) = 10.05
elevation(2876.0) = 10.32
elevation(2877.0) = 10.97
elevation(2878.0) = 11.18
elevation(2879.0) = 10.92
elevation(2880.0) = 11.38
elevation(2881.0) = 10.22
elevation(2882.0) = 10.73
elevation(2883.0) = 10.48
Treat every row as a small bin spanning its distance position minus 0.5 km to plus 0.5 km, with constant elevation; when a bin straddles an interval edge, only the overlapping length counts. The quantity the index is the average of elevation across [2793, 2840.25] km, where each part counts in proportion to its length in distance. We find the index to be 10.1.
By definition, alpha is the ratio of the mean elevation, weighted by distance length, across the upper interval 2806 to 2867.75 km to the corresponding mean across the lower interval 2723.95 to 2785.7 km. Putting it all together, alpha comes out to 1.2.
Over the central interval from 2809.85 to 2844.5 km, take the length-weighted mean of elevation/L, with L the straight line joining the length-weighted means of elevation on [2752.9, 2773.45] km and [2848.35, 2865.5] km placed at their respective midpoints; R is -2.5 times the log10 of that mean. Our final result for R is 0.25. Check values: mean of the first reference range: 10.5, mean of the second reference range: 14.2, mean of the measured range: 10.4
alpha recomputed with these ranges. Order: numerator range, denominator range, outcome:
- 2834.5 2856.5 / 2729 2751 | 1.44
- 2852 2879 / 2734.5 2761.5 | 1.36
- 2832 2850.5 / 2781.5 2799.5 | 1.19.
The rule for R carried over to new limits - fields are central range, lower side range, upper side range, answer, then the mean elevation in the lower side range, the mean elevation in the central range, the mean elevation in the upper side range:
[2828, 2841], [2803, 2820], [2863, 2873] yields 0.06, 10.3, 10.7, 12.8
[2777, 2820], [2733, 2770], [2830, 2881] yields 0.07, 9.84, 10.4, 12.6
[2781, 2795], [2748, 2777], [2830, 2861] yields 0.05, 10.3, 10.6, 12.9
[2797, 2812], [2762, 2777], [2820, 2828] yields -0.09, 10.9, 10.6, 9.01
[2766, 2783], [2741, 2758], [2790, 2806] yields -0.10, 9.35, 10.8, 10.3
